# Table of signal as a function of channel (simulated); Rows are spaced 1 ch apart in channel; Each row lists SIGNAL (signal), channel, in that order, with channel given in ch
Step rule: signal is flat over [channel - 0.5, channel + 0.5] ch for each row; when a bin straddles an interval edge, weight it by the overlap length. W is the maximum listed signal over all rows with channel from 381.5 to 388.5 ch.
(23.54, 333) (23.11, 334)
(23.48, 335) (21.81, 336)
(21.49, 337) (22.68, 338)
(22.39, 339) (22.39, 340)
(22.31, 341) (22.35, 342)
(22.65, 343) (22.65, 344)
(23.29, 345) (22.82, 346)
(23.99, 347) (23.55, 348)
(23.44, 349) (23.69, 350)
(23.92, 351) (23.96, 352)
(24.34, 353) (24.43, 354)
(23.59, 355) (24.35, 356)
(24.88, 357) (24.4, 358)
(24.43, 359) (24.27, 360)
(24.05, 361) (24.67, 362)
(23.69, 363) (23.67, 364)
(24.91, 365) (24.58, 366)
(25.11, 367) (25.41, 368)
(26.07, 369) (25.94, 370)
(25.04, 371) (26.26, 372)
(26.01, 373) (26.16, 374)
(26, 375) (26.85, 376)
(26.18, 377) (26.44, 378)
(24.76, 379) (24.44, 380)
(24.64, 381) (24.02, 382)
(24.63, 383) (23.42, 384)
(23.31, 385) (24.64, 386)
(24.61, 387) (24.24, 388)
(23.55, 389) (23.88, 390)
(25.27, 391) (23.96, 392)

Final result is 24.64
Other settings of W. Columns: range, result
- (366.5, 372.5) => 26.26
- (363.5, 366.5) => 24.91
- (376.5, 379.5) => 26.44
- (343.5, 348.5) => 23.99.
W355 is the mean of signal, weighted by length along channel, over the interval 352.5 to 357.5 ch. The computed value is 24.3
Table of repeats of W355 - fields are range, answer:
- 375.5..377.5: 26.5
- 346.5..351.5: 23.7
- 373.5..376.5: 26.3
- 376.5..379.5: 25.8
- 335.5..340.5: 22.2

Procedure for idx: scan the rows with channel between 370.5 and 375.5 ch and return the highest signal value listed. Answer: 26.26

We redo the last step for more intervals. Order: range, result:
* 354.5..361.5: 24.88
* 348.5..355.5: 24.43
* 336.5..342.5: 22.68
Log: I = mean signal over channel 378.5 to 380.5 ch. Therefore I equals 24.6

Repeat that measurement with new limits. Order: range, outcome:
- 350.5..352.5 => 23.9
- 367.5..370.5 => 25.8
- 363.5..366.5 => 24.4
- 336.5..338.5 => 22.1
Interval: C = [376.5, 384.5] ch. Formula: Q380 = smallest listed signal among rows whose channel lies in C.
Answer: 23.42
